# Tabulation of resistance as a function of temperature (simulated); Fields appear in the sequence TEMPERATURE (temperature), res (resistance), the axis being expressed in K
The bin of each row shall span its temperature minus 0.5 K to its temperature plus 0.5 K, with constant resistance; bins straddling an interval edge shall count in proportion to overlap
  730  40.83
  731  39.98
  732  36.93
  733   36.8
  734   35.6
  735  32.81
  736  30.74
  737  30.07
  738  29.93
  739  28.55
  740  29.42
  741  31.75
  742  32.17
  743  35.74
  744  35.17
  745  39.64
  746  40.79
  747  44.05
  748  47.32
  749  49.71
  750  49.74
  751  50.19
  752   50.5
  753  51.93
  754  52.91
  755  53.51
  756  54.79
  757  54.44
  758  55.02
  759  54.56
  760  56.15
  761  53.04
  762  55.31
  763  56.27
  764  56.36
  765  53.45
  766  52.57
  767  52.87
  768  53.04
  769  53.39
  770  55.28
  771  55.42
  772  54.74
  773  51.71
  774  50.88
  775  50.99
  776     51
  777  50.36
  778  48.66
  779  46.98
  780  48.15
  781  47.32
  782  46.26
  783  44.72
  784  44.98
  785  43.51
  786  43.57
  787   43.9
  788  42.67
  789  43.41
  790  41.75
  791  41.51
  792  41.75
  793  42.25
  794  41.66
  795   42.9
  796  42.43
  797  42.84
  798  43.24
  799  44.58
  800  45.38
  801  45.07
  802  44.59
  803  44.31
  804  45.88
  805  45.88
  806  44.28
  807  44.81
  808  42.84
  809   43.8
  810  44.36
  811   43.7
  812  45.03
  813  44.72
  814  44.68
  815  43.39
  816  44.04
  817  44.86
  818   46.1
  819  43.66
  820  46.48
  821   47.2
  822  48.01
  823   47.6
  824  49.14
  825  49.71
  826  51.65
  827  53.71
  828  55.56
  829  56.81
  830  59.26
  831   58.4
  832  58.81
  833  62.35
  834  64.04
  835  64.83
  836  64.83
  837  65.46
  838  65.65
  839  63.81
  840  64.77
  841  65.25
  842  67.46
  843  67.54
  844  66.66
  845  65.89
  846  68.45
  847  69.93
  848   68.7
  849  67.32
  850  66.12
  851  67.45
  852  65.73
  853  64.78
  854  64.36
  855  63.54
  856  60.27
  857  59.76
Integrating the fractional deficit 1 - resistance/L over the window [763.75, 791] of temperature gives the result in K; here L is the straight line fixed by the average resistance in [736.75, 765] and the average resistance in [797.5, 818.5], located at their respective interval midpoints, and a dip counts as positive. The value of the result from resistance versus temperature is -2.2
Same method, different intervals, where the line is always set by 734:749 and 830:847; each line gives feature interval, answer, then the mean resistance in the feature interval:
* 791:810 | 3.4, 43.8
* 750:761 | -3.8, 53.2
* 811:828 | 3.4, 47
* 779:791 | 1.0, 44.5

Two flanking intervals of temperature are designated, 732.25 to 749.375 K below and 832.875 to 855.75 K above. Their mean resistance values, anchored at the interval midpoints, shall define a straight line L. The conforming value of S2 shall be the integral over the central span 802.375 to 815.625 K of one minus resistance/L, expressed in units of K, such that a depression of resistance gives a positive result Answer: 2.7 K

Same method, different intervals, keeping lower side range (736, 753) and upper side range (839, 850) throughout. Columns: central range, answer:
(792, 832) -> 7.9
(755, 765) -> -2.6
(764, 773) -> -1.6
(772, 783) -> -0.2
